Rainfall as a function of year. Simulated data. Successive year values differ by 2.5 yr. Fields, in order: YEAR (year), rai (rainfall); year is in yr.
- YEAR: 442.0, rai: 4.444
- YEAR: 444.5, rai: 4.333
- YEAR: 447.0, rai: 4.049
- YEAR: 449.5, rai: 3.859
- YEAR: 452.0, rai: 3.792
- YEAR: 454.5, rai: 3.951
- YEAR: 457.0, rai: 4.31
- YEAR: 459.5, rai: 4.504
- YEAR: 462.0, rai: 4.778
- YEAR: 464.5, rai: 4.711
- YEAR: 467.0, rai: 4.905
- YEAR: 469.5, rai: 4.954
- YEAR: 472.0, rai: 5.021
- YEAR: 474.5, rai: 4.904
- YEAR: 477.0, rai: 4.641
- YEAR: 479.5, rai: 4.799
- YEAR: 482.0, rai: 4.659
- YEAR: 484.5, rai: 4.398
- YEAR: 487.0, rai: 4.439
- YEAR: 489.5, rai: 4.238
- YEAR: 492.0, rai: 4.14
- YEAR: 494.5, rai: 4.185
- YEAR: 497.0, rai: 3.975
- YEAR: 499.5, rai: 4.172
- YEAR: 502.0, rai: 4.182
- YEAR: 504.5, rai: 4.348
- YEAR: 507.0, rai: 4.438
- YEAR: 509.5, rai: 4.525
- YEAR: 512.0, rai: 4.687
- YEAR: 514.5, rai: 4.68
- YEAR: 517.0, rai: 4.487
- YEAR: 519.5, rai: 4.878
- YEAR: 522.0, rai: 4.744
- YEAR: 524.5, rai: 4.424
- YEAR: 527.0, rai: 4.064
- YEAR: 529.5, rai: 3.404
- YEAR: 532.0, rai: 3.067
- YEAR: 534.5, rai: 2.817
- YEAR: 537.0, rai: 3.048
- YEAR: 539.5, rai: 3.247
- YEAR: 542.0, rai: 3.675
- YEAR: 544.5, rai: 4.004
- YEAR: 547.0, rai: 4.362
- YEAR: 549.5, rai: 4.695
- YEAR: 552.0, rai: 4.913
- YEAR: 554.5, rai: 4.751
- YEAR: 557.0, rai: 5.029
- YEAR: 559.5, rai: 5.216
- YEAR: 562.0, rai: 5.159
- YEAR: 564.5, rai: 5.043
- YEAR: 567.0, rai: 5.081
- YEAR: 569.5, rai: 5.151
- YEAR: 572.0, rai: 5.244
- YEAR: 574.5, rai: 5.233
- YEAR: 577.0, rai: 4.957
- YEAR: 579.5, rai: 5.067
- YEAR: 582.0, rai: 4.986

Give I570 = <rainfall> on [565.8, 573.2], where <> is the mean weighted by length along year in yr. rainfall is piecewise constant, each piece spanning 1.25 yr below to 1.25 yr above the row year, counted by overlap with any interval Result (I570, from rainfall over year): 5.16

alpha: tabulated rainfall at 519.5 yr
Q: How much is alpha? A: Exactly 4.878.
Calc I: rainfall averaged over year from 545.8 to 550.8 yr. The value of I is 4.53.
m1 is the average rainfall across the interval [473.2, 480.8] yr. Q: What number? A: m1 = 4.78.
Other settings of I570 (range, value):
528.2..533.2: 3.25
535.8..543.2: 3.32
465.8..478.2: 4.89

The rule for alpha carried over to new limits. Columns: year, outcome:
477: 4.641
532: 3.067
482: 4.659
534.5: 2.817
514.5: 4.68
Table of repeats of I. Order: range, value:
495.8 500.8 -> 4.08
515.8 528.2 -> 4.52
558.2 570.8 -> 5.13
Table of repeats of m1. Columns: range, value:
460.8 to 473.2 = 4.87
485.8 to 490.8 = 4.34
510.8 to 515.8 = 4.68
